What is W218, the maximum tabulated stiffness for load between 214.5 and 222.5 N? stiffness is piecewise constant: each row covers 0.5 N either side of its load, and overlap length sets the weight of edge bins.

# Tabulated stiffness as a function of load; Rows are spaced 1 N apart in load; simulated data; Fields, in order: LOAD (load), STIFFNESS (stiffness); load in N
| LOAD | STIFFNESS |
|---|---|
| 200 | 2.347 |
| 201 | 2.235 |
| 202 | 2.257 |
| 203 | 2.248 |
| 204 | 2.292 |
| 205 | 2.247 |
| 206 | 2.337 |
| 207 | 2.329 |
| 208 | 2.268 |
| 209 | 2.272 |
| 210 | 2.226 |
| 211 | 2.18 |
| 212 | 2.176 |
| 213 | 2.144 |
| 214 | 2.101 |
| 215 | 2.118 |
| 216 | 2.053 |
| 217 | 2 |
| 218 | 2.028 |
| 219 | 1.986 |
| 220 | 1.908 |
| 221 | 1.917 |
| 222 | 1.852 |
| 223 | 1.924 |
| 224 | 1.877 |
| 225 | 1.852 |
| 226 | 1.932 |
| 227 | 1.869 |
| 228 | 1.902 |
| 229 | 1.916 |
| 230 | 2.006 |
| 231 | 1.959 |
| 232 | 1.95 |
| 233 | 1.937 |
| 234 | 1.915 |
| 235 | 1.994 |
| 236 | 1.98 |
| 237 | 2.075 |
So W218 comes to 2.118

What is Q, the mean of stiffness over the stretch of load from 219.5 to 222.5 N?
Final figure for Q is 1.89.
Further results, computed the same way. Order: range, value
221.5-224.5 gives 1.88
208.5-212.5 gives 2.21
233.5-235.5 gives 1.95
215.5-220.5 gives 1.99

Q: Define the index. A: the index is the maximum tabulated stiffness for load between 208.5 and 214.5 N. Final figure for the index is 2.272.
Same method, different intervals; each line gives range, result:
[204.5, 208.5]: 2.337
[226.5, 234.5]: 2.006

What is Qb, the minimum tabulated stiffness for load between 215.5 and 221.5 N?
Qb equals 1.908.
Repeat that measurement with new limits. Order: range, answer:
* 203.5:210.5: 2.226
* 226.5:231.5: 1.869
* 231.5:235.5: 1.915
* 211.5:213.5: 2.144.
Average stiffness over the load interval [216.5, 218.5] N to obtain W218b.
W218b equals 2.01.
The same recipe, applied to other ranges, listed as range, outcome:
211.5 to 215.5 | 2.13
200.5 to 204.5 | 2.26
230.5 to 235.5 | 1.95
